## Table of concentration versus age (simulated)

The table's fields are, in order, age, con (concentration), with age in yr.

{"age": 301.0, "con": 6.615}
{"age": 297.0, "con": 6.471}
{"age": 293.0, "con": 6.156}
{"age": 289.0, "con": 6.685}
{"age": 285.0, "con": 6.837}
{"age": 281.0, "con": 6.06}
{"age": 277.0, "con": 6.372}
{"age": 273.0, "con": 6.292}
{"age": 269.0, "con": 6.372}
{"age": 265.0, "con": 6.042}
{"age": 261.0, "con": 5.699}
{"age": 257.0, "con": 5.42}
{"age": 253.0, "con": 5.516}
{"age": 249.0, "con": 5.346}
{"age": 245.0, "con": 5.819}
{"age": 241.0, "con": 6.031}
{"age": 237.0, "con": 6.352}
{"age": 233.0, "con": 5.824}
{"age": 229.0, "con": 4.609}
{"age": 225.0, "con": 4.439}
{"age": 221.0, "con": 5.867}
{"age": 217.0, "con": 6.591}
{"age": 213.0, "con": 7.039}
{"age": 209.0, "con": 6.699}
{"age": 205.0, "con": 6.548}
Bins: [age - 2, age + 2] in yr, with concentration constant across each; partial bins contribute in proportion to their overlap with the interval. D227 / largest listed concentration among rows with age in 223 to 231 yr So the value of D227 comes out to 4.609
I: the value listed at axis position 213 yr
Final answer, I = 7.039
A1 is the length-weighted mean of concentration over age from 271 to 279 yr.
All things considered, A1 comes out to 6.33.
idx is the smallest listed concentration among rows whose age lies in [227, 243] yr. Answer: 4.609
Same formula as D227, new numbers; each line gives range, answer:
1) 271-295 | 6.837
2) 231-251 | 6.352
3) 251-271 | 6.372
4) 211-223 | 7.039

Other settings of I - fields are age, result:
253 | 5.516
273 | 6.292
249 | 5.346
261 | 5.699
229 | 4.609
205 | 6.548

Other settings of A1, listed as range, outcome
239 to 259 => 5.63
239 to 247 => 5.92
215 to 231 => 5.38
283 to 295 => 6.56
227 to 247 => 5.73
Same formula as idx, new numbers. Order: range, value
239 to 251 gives 5.346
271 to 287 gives 6.06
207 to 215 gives 6.699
